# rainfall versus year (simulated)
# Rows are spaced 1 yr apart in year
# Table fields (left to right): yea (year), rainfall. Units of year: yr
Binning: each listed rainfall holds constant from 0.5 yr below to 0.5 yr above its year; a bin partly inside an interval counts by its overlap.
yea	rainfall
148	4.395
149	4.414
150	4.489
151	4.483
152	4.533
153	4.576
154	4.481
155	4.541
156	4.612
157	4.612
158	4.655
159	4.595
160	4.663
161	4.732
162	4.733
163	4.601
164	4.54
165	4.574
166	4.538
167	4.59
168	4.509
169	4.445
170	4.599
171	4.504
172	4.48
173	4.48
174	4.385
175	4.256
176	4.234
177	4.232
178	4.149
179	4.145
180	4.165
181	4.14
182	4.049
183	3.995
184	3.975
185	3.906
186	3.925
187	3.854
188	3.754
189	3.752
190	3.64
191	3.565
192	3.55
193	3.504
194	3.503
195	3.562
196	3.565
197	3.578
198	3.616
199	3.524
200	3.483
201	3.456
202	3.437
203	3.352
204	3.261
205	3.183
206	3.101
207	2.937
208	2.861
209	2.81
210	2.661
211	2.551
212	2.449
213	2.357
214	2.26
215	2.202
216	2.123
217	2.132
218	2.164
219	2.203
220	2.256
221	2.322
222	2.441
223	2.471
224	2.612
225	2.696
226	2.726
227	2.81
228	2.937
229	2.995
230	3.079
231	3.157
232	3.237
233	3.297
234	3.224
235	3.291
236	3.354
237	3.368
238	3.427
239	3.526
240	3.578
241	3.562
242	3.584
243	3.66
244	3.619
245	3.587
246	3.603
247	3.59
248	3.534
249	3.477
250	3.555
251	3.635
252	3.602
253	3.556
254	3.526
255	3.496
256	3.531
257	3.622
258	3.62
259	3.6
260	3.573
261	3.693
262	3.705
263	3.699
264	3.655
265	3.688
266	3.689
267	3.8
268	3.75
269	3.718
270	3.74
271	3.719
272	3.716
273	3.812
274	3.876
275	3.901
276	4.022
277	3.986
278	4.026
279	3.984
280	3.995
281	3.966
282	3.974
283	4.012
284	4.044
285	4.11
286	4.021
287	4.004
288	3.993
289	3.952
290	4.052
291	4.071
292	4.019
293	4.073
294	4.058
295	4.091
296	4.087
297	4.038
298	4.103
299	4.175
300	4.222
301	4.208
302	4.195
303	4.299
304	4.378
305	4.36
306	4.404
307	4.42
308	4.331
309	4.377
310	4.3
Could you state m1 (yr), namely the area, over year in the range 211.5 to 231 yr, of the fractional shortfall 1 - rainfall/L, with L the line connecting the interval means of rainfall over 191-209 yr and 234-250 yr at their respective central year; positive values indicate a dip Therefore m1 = 5.3 yr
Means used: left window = 3.37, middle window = 2.5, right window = 3.51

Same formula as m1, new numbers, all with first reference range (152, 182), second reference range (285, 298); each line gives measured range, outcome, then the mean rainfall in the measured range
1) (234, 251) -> 2.8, 3.51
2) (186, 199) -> 2.2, 3.63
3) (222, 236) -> 4.3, 2.96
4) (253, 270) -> 2.0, 3.65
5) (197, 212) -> 4.1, 3.15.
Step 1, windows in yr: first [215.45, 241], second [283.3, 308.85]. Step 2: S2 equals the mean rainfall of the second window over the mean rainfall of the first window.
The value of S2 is 1.45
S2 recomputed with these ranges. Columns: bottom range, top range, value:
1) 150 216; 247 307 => 1.01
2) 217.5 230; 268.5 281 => 1.51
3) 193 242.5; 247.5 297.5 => 1.28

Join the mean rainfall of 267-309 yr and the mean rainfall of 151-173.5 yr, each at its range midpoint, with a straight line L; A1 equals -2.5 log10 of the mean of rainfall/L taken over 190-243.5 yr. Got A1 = 0.39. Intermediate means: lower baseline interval 4.57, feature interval 3.04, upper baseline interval 4.05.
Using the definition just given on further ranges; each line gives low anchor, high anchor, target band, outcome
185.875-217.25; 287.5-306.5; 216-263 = 0.114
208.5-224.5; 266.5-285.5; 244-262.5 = -0.085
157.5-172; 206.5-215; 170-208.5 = -0.079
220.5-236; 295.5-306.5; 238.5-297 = -0.051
